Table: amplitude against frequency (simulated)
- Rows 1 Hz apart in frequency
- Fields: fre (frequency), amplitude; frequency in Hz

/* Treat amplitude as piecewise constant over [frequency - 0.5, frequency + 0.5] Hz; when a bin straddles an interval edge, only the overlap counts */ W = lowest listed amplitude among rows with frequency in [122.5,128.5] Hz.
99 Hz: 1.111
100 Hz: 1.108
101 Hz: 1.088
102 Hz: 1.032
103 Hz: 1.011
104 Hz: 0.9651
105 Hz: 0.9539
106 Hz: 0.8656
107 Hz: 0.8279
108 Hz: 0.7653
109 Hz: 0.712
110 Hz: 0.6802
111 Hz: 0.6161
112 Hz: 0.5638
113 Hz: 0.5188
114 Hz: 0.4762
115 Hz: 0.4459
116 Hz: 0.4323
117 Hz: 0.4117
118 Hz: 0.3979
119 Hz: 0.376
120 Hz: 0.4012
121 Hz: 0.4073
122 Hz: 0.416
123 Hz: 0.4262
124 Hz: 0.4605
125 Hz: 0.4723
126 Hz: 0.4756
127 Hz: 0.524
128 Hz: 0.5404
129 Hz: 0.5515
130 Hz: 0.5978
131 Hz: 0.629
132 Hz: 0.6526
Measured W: 0.4262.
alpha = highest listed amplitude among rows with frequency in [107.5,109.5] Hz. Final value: 0.7653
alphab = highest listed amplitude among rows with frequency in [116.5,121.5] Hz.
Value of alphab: 0.4117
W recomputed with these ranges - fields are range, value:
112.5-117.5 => 0.4117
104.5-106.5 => 0.8656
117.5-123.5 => 0.376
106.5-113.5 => 0.5188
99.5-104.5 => 0.9651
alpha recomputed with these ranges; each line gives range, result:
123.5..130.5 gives 0.5978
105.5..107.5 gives 0.8656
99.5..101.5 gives 1.108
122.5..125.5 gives 0.4723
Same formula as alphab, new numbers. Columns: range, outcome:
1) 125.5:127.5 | 0.524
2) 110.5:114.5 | 0.6161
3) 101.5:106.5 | 1.032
